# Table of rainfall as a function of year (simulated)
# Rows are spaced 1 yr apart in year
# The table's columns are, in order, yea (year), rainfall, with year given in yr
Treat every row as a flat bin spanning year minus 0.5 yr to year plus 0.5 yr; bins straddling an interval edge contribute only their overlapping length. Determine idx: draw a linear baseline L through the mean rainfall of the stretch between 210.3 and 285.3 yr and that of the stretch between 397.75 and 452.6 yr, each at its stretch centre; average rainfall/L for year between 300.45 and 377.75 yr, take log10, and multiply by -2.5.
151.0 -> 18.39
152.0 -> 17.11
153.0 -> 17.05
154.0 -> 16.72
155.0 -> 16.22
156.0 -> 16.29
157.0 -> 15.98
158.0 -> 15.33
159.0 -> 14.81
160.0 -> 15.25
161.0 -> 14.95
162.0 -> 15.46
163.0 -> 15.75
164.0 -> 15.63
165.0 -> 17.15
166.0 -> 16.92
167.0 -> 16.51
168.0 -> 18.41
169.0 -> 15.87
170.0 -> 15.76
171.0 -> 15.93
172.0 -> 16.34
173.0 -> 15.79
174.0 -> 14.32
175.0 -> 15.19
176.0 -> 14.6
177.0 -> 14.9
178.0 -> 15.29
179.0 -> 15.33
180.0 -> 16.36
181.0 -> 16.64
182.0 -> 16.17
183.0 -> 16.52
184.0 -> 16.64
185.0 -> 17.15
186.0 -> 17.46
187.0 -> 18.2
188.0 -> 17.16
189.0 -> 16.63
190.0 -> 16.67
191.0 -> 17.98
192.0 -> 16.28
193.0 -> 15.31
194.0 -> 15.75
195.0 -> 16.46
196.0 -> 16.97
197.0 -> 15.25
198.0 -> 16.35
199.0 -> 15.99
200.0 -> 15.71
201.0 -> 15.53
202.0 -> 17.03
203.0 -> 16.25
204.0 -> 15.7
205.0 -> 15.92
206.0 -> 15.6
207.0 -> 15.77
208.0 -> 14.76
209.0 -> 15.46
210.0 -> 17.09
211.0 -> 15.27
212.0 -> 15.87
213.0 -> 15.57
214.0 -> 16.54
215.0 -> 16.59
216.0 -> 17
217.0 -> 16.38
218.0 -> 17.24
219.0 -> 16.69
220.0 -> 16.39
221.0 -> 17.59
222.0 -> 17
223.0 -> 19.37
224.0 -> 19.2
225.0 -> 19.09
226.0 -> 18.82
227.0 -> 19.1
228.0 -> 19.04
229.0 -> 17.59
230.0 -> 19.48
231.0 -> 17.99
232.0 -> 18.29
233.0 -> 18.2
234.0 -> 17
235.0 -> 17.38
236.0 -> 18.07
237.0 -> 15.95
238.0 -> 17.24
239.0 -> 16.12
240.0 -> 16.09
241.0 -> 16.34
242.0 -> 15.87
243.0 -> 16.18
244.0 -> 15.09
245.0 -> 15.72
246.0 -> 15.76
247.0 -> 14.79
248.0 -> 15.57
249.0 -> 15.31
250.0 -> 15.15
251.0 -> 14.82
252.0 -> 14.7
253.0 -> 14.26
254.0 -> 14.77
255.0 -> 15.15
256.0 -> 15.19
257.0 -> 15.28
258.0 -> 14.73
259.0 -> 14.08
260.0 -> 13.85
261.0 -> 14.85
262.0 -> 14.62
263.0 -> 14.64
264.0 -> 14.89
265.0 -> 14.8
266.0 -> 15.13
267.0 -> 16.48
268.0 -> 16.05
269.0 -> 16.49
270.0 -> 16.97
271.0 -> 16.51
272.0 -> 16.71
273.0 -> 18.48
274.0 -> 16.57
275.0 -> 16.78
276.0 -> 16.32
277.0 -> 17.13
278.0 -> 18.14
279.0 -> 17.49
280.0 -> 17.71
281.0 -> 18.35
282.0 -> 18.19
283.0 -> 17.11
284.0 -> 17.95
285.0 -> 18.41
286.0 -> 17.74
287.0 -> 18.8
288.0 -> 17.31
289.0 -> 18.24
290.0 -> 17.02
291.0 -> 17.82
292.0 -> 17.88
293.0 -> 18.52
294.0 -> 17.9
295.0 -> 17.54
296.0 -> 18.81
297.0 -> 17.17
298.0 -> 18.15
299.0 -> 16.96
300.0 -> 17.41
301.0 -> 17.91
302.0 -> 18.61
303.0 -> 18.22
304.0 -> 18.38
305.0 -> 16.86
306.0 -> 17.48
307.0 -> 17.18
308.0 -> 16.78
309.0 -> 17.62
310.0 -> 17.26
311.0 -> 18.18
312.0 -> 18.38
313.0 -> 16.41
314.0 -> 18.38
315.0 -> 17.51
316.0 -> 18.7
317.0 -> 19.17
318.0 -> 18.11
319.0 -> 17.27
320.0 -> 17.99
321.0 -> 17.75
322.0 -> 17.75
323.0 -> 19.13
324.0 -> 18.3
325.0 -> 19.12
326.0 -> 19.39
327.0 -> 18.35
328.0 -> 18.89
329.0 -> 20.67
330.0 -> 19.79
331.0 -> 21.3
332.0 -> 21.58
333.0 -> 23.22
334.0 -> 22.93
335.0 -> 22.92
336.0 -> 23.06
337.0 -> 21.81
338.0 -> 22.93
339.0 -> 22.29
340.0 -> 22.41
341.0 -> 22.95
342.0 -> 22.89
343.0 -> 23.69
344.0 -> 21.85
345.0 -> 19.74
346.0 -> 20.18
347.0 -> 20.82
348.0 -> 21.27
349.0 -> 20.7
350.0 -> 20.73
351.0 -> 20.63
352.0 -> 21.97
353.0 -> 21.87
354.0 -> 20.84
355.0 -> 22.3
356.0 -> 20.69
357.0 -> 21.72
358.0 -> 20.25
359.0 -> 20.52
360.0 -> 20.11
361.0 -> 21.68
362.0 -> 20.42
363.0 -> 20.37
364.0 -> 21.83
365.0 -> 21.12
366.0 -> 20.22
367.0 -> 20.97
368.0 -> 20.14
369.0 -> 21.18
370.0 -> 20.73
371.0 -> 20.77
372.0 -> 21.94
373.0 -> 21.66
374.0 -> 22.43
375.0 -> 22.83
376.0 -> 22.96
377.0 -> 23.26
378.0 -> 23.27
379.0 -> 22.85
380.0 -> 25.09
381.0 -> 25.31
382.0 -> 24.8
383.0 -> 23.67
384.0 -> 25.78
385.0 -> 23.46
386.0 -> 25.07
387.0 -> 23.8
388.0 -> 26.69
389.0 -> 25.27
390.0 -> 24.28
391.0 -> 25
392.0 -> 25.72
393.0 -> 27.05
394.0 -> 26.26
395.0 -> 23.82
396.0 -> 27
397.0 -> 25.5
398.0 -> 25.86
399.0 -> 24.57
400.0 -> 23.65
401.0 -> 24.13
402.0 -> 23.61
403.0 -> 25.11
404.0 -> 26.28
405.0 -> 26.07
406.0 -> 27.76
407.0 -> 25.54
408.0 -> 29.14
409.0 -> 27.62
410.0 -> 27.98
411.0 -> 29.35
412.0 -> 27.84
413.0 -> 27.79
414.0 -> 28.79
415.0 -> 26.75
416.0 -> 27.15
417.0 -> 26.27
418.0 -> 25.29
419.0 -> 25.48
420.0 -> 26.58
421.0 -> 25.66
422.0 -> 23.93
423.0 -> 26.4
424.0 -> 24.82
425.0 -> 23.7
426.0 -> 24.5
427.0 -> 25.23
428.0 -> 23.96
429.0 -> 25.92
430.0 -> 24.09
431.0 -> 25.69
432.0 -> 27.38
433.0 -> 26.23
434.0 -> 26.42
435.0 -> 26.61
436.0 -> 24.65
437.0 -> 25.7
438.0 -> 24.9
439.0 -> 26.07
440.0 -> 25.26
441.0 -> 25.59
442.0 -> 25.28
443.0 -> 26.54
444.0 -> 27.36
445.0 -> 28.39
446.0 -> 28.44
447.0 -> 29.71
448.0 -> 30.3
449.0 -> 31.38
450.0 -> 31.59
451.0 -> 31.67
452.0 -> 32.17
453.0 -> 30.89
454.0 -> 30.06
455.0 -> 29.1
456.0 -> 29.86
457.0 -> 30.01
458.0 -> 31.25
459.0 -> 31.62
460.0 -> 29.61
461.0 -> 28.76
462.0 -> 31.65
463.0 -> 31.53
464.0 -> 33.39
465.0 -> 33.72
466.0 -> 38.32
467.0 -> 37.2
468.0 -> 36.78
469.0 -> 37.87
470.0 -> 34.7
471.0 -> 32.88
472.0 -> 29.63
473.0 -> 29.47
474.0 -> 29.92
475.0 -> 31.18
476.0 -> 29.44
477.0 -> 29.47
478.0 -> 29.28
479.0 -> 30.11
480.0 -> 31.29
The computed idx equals 0.08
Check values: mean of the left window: 16.6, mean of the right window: 26.6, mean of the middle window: 20.3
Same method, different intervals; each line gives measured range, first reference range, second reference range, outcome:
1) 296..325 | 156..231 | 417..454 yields 0.20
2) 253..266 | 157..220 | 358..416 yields 0.28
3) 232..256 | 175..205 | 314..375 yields 0.12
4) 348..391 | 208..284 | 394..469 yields 0.08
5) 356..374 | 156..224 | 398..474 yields 0.18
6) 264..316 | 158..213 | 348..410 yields 0.15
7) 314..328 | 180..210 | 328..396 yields 0.14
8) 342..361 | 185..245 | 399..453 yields 0.10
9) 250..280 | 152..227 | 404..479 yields 0.26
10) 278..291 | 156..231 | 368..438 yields 0.13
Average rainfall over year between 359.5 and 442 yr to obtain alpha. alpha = 24.7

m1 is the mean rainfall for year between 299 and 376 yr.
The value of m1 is 20.1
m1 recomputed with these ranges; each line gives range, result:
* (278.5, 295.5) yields 17.9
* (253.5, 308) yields 16.9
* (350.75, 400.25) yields 23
